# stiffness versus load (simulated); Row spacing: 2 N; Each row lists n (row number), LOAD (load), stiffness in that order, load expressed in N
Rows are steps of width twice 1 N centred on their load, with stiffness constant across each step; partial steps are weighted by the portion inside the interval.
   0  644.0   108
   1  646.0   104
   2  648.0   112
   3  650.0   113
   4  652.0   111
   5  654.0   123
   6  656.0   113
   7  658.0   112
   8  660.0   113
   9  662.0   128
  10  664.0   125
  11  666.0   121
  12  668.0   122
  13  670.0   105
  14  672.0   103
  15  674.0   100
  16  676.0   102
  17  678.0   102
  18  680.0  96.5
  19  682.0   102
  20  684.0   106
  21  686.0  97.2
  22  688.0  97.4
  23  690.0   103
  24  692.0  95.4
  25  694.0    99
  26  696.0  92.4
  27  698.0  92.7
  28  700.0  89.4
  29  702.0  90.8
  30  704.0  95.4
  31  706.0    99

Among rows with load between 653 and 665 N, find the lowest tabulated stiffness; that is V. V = 112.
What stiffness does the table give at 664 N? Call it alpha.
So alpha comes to 125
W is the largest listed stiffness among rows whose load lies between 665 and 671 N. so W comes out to 122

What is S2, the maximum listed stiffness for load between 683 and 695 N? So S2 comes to 106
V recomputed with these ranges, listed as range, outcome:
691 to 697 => 92.4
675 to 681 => 96.5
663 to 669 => 121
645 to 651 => 104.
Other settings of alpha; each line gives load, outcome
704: 95.4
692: 95.4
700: 89.4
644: 108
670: 105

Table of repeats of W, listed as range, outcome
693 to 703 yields 99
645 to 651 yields 113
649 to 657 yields 123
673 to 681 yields 102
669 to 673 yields 105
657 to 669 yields 128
